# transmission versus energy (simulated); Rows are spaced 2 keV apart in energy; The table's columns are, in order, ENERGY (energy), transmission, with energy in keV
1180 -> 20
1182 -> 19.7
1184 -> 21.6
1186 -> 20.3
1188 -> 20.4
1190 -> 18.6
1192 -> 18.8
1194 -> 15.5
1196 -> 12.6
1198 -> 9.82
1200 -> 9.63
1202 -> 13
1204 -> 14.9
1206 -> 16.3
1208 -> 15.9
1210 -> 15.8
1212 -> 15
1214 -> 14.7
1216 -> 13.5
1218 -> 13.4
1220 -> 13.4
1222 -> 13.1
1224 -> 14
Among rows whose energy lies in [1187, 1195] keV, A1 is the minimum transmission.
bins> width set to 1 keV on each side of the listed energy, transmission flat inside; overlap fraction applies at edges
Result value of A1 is 15.5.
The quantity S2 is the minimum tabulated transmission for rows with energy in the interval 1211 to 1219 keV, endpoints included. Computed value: 13.4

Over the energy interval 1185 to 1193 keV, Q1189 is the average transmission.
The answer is 19.5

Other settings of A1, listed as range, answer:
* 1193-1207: 9.63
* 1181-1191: 18.6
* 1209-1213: 15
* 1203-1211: 14.9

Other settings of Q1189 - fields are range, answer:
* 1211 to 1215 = 14.8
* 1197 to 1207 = 12.7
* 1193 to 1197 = 14.1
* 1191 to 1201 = 13.3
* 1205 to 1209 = 16.1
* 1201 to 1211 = 15.2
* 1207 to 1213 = 15.6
